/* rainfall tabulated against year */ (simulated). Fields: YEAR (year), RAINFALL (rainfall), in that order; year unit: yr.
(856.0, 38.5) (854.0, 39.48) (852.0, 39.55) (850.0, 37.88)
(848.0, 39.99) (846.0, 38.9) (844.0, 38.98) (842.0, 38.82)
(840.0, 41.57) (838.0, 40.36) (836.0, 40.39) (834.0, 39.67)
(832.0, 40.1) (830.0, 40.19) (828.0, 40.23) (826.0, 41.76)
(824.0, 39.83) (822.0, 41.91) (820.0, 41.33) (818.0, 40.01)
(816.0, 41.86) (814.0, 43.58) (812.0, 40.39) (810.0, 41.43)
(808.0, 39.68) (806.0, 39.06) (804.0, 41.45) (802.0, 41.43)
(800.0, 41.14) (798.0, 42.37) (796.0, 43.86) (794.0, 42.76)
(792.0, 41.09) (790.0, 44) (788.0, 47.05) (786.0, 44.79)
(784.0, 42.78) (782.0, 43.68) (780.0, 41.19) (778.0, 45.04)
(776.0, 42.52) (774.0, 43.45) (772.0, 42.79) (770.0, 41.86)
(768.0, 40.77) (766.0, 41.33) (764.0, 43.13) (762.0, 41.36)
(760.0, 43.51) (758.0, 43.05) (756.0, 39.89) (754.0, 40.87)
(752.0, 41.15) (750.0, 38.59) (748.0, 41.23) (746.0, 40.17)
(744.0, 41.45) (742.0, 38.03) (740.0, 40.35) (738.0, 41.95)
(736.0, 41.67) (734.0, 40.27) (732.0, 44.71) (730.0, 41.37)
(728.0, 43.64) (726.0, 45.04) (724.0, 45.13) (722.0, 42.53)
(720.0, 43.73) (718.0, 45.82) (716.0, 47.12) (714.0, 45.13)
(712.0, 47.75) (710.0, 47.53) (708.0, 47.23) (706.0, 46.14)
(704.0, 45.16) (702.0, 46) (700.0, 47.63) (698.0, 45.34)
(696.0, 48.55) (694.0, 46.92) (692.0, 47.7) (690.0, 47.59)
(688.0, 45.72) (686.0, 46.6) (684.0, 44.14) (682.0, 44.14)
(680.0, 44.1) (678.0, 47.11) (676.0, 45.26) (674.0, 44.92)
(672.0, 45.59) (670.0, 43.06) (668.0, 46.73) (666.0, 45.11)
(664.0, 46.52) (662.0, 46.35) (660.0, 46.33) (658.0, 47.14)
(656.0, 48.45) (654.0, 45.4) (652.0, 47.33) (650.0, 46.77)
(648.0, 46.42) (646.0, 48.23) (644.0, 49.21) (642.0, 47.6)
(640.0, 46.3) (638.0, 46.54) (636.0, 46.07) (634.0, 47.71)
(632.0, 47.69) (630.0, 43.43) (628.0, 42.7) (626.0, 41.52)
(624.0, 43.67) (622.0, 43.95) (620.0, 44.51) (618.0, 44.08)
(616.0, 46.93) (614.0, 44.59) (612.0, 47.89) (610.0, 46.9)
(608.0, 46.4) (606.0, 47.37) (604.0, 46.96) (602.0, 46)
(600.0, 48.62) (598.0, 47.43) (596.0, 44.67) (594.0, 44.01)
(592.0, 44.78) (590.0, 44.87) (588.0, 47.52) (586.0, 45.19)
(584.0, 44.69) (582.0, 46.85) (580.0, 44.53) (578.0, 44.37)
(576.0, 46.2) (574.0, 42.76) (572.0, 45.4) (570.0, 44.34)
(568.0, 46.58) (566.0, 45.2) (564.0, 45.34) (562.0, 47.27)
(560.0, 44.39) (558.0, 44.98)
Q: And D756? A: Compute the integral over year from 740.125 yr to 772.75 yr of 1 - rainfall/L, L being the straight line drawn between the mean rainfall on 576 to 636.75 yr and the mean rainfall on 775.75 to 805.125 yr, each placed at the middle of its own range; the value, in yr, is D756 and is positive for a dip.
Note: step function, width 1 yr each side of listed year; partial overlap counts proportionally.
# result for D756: 1.7 yr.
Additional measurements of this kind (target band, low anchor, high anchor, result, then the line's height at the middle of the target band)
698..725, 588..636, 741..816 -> -1.55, 43.4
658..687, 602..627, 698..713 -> 0.46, 46.2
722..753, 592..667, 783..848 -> 1.18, 43.3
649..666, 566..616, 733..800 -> -0.89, 44.4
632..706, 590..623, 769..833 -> -2.88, 44.7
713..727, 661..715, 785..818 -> 0.02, 45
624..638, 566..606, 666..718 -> 0.28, 45.8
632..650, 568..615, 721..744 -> -1.11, 44.5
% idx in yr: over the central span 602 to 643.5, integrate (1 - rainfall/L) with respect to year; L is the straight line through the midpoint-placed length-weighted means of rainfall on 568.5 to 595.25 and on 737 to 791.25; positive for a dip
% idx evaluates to -1.2 yr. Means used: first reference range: 45.1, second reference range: 42.1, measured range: 45.7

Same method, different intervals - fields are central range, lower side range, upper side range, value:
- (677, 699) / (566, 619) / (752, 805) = -1.03 yr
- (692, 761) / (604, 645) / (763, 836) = -0.28 yr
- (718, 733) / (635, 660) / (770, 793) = 0.36 yr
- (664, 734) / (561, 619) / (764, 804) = -2.25 yr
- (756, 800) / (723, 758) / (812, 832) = -1.62 yr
